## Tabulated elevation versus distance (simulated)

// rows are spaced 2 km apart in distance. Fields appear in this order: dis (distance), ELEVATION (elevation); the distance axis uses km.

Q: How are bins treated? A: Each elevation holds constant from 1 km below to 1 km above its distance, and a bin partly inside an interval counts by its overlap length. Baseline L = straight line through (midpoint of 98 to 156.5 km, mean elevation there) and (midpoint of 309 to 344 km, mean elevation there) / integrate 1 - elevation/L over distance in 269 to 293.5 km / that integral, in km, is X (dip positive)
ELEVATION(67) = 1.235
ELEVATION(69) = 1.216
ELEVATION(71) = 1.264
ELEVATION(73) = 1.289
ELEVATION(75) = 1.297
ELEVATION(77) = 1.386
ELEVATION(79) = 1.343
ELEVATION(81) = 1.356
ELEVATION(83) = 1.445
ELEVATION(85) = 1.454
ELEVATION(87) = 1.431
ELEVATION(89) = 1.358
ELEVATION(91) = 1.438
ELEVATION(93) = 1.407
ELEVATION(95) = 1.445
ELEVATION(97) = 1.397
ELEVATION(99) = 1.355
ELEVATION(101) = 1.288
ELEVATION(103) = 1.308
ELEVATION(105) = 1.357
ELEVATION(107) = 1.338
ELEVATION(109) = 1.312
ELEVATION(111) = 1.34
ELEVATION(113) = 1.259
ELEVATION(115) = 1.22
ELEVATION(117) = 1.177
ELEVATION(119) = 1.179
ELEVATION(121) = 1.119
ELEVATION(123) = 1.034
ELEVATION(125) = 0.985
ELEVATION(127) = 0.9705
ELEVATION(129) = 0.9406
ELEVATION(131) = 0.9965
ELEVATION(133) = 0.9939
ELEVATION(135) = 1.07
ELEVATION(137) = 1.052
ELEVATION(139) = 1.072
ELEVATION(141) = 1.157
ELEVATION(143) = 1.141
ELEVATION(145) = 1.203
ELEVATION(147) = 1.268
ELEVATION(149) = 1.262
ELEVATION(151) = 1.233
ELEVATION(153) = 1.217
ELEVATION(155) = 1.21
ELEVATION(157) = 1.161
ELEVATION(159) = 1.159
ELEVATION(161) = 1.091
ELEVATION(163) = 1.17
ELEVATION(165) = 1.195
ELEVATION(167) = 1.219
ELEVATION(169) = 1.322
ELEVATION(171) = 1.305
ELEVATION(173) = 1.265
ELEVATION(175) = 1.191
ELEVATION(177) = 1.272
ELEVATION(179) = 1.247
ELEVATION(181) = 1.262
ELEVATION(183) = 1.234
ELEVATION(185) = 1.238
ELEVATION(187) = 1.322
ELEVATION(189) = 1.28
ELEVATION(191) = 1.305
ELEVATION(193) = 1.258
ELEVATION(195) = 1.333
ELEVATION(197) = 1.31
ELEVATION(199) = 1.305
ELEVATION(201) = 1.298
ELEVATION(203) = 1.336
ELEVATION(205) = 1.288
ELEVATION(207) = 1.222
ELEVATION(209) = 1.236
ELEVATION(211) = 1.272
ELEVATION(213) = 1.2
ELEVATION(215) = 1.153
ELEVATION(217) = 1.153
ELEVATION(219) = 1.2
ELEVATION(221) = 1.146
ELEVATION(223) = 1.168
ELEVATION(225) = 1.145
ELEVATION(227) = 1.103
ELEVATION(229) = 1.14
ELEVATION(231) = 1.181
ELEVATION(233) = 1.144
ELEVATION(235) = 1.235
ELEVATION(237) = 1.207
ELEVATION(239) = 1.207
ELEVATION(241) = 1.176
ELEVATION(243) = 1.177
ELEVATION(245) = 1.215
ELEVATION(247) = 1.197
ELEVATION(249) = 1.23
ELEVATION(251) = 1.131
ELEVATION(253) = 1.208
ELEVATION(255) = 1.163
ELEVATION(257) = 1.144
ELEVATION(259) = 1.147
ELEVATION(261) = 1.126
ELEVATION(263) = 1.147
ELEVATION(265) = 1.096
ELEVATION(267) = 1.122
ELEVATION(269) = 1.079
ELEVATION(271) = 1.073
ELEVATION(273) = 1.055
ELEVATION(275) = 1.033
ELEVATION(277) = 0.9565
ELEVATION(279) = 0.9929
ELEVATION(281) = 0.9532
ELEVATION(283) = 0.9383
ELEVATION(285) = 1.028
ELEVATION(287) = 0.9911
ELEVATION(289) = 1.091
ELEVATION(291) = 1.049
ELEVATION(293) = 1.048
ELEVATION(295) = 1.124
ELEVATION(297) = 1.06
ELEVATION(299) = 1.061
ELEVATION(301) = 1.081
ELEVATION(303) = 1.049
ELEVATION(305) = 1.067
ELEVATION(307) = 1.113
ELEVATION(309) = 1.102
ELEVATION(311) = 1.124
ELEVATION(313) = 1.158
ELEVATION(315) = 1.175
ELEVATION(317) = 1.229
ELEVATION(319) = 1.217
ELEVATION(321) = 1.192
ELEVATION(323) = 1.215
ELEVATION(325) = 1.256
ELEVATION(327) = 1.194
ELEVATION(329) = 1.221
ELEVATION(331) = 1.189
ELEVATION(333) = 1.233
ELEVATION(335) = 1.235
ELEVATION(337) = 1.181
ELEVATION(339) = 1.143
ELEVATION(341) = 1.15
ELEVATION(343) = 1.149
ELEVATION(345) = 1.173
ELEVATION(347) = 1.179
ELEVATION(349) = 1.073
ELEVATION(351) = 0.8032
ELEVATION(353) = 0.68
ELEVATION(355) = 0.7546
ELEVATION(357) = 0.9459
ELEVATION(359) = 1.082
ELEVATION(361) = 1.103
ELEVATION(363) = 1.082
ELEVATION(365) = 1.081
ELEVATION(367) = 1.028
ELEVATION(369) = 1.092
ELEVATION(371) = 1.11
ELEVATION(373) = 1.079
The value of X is 3.4 km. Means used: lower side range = 1.17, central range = 1.02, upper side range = 1.19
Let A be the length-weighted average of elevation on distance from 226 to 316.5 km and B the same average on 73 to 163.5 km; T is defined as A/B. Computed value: 0.90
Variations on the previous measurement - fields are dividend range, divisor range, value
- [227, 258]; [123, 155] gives 1.07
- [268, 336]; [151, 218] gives 0.89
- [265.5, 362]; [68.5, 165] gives 0.88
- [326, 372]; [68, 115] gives 0.80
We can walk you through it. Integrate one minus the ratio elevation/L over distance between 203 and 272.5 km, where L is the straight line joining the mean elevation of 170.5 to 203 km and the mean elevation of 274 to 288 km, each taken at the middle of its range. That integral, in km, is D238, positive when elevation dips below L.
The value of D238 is -3.4 km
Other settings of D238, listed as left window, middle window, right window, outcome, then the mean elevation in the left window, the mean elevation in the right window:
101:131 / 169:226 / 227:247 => -3.3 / 1.18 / 1.18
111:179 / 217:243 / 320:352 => -0.2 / 1.16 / 1.16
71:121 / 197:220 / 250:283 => -1.5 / 1.33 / 1.08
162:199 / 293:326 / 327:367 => -0.5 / 1.26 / 1.08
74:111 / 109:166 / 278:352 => 7.7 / 1.37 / 1.11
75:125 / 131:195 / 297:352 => 3.2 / 1.32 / 1.15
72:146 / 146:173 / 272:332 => -0.3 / 1.24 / 1.1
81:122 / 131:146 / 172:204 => 2.5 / 1.33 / 1.28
